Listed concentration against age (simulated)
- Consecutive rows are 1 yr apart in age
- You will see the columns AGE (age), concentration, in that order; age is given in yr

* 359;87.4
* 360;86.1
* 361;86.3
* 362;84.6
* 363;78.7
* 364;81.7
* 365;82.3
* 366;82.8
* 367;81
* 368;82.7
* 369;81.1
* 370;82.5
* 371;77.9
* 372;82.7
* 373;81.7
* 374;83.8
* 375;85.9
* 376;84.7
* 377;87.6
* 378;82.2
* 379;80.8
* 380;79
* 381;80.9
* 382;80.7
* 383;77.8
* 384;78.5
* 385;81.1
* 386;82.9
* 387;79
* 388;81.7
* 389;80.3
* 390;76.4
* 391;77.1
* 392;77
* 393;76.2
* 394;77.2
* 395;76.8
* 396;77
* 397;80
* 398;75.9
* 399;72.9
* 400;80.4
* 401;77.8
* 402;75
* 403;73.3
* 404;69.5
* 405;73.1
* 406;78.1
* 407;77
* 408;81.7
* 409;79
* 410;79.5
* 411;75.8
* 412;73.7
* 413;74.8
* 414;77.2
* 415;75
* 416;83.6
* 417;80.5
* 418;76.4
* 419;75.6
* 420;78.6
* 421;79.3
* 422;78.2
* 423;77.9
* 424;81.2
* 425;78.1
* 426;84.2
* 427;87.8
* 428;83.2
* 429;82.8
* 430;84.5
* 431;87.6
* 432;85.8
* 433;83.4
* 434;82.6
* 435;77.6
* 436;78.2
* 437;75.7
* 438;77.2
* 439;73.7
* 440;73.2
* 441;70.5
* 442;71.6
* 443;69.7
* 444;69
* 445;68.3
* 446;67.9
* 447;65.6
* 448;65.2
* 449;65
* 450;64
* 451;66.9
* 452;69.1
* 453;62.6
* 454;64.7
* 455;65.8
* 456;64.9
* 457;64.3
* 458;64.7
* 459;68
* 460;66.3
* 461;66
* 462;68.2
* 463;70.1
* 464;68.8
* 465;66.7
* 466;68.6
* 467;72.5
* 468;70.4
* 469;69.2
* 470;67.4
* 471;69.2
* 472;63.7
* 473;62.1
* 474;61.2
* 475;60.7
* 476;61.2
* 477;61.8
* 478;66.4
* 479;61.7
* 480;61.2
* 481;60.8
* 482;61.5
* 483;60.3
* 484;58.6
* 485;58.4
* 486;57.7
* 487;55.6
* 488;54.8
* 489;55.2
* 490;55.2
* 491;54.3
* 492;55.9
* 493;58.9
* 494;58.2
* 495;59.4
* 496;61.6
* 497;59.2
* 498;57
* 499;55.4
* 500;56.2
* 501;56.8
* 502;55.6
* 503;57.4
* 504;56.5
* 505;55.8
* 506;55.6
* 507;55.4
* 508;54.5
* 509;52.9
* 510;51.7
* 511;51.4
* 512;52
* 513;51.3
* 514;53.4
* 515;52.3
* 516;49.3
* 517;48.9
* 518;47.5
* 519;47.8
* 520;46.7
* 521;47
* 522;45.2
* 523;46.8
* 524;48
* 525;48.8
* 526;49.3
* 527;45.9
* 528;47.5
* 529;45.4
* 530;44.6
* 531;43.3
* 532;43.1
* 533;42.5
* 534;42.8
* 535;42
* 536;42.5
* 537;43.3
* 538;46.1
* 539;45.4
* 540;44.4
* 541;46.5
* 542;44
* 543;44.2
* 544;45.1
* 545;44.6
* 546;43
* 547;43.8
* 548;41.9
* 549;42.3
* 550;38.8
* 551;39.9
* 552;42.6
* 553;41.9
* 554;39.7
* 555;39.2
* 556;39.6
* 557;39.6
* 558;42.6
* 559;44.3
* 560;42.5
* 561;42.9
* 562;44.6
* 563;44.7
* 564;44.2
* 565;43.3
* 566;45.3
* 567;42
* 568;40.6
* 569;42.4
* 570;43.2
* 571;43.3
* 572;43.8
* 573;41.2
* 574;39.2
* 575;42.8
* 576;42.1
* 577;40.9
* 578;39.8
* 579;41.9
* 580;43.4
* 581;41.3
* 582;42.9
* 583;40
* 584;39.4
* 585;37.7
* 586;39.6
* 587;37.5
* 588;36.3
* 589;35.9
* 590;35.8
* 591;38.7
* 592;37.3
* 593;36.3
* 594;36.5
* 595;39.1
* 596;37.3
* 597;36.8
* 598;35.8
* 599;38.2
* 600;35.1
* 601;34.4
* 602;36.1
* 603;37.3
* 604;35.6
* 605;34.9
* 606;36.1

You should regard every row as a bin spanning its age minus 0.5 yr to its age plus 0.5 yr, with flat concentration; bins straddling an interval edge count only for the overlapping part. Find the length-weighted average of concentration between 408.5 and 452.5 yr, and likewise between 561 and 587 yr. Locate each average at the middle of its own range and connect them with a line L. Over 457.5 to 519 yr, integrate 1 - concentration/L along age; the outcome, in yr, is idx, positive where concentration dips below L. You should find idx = 3.1 yr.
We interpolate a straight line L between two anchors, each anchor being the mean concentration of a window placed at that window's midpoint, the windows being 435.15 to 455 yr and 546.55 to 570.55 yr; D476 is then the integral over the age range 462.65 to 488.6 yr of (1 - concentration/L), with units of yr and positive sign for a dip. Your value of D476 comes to -0.5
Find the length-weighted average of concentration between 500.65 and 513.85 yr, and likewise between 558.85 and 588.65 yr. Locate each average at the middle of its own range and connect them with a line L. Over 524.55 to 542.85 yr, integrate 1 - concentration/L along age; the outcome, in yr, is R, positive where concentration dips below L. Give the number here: 1.7 yr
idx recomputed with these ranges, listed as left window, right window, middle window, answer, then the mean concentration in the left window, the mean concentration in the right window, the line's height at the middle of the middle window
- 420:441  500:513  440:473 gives 1.9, 80.3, 54.6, 71.5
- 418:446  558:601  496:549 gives 6.0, 78.1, 40.3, 54.9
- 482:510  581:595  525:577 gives 2.7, 56.8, 38.1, 45.6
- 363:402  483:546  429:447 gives -2.2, 80.1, 50.9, 67.8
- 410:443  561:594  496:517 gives 1.5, 78.8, 40.8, 58.7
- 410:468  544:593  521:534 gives 1.4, 73.7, 41.2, 51.5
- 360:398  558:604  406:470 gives -4.5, 80.8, 40.1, 68.9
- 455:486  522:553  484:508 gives 0.0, 64.7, 44.3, 56.9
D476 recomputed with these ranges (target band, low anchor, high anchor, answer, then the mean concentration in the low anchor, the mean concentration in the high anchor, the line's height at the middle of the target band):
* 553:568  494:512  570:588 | 0.73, 56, 40.9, 44.6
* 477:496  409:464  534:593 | 0.82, 74.1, 41.8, 61.4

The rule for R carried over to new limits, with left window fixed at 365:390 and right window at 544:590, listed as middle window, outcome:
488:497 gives -0.01 yr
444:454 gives 0.04 yr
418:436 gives -2.63 yr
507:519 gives 0.35 yr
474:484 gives -0.24 yr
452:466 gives -0.46 yr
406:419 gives -0.64 yr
